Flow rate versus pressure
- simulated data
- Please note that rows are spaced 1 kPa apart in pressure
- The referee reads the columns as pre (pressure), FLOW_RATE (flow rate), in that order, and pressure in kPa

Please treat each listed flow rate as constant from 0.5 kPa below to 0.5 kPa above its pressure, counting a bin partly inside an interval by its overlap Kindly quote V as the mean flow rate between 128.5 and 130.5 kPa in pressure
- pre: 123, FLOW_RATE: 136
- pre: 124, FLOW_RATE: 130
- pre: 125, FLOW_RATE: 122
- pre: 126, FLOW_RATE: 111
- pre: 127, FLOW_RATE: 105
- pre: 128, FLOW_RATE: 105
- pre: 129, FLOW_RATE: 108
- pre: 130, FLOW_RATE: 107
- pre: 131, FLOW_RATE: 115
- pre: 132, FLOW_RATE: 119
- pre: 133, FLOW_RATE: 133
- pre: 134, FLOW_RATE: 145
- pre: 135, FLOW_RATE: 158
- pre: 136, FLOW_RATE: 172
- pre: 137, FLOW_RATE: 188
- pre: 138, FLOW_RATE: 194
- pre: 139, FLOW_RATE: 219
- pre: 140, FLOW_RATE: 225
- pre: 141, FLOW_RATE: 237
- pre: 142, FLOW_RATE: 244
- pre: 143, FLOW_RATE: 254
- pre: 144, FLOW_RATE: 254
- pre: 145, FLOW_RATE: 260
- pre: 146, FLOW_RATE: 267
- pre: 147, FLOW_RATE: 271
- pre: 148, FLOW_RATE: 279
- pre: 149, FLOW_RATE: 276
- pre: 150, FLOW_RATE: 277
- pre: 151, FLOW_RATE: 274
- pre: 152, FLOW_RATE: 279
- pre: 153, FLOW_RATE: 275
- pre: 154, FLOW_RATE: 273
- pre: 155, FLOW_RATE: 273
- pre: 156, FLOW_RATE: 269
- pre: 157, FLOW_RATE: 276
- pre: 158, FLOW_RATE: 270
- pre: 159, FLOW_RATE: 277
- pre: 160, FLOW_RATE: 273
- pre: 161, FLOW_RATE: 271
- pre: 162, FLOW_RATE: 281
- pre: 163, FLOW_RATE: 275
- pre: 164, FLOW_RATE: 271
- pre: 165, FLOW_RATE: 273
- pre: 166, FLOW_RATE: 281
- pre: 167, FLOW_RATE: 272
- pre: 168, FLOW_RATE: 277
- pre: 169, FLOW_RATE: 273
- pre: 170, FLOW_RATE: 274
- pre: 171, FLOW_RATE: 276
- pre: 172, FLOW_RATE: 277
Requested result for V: 108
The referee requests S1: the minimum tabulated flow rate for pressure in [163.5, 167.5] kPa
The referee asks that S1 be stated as 271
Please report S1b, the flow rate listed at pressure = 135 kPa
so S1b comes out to 158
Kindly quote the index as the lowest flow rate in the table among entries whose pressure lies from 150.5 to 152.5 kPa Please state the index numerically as 274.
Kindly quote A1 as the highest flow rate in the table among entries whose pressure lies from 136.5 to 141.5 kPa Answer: 237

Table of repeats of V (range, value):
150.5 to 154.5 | 275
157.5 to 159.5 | 274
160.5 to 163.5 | 276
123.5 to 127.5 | 117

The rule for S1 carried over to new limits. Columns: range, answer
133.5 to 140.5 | 145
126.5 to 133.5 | 105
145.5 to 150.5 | 267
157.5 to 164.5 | 270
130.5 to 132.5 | 115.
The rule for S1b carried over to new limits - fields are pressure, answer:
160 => 273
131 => 115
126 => 111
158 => 270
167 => 272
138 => 194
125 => 122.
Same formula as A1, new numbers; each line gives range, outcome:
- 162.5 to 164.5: 275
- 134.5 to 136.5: 172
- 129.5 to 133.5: 133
